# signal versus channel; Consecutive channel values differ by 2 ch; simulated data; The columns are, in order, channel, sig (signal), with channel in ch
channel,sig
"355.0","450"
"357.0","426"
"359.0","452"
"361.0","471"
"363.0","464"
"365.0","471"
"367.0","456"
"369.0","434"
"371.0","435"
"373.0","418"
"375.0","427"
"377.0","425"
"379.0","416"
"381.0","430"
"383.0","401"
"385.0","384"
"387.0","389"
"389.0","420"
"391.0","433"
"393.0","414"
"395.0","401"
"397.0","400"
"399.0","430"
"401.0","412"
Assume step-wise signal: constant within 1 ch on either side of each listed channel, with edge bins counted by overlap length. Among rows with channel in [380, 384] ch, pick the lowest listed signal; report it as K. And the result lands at 401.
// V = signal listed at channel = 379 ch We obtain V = 416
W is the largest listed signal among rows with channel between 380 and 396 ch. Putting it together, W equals 433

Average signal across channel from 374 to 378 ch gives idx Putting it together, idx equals 426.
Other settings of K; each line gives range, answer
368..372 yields 434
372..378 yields 418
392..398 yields 400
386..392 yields 389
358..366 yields 452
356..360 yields 426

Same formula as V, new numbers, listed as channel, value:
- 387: 389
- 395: 401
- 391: 433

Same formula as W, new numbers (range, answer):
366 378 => 456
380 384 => 430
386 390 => 420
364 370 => 471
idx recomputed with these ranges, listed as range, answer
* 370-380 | 424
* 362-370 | 456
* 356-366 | 457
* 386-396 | 411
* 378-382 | 423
